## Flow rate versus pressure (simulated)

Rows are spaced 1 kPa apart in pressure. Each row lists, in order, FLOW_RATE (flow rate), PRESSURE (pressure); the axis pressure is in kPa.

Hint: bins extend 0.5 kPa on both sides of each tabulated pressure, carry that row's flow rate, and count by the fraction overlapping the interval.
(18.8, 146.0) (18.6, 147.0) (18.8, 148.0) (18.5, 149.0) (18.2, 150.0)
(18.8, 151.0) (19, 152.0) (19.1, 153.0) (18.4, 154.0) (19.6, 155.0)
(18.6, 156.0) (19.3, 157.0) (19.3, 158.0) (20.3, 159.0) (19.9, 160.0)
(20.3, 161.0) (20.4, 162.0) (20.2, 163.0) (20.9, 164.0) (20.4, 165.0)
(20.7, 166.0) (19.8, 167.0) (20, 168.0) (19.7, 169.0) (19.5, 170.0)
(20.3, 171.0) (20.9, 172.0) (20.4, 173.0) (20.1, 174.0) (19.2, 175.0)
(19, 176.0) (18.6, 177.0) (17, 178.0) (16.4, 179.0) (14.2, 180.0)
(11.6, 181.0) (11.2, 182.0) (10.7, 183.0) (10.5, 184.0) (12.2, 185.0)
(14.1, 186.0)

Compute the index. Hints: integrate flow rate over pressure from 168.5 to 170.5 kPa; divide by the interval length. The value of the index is 19.6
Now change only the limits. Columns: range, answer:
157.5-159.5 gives 19.8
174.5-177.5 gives 18.9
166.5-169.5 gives 19.8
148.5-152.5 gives 18.6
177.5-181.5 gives 14.8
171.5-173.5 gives 20.6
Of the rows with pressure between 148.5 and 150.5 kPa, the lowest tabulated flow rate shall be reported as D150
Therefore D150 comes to 18.2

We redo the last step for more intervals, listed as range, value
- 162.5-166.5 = 20.2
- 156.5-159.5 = 19.3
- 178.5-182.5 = 11.2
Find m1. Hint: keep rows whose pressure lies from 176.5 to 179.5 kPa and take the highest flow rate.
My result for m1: 18.6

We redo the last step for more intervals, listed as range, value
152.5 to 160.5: 20.3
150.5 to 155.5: 19.6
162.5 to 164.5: 20.9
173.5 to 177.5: 20.1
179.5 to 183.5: 14.2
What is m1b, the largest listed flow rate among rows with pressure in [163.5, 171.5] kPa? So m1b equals 20.9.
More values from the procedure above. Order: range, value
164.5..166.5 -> 20.7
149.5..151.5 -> 18.8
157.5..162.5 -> 20.4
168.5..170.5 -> 19.7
